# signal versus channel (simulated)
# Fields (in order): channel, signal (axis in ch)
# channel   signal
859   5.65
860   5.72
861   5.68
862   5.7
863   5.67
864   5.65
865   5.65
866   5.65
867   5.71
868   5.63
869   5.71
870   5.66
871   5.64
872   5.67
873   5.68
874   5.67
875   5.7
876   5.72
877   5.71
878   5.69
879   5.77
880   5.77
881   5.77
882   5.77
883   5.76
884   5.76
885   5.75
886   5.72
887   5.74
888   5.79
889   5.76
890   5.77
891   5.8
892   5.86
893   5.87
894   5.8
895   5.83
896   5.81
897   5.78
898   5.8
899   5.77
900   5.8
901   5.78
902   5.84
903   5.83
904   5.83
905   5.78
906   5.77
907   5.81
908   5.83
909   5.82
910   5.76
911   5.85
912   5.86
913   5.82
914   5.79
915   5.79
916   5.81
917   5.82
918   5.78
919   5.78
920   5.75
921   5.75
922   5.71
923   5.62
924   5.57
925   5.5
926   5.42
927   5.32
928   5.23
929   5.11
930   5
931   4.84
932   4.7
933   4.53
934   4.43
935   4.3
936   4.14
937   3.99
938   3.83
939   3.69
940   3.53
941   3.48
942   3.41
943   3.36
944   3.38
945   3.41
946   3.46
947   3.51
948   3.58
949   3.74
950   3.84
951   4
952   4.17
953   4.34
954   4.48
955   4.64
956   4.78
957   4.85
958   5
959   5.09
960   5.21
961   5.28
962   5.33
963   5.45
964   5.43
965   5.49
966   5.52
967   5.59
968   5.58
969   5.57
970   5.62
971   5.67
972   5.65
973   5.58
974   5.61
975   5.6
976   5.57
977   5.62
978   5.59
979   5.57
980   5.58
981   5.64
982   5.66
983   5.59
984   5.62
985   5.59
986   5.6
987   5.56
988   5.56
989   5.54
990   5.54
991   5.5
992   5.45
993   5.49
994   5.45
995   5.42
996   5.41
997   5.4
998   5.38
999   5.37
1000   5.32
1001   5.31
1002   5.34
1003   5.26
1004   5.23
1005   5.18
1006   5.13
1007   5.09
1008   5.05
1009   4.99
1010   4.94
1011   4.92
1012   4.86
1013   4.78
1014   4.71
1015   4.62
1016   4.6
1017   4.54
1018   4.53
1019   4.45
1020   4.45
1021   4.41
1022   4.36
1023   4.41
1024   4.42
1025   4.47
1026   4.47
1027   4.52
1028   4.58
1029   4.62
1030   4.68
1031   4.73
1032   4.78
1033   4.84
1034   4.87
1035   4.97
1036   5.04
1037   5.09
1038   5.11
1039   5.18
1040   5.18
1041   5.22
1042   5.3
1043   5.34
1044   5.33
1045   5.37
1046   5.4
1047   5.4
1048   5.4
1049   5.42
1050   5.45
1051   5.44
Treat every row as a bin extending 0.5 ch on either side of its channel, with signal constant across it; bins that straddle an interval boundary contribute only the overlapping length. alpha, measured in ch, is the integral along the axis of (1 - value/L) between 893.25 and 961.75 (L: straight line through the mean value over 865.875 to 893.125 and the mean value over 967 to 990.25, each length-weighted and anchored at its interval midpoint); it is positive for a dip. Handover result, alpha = 8.1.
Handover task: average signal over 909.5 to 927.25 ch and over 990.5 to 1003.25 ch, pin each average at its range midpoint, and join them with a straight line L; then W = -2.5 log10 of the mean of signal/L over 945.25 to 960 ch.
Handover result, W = 0.29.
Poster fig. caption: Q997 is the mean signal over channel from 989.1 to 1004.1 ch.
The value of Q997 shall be 5.4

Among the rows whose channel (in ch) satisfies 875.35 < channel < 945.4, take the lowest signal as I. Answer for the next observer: 3.36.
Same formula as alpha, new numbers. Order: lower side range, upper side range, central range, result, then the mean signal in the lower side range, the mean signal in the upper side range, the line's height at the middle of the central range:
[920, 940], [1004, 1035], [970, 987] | -2.93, 4.87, 4.71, 4.78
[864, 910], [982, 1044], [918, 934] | 0.66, 5.76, 5.05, 5.54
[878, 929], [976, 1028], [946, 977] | 2.27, 5.74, 5.13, 5.38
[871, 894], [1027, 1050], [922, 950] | 6.13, 5.75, 5.08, 5.52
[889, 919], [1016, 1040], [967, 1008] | -3.50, 5.81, 4.68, 5.05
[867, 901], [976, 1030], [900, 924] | -0.80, 5.75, 5.11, 5.6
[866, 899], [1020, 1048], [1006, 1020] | 0.66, 5.74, 4.89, 5.01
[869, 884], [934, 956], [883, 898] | -1.28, 5.71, 3.86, 5.34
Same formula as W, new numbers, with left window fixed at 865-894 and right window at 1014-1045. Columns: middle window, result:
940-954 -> 0.393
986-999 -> -0.096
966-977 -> -0.092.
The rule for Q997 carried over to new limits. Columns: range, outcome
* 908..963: 4.8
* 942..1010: 5.1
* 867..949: 5.3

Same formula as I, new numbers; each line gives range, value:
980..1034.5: 4.36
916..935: 4.3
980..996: 5.41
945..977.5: 3.41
